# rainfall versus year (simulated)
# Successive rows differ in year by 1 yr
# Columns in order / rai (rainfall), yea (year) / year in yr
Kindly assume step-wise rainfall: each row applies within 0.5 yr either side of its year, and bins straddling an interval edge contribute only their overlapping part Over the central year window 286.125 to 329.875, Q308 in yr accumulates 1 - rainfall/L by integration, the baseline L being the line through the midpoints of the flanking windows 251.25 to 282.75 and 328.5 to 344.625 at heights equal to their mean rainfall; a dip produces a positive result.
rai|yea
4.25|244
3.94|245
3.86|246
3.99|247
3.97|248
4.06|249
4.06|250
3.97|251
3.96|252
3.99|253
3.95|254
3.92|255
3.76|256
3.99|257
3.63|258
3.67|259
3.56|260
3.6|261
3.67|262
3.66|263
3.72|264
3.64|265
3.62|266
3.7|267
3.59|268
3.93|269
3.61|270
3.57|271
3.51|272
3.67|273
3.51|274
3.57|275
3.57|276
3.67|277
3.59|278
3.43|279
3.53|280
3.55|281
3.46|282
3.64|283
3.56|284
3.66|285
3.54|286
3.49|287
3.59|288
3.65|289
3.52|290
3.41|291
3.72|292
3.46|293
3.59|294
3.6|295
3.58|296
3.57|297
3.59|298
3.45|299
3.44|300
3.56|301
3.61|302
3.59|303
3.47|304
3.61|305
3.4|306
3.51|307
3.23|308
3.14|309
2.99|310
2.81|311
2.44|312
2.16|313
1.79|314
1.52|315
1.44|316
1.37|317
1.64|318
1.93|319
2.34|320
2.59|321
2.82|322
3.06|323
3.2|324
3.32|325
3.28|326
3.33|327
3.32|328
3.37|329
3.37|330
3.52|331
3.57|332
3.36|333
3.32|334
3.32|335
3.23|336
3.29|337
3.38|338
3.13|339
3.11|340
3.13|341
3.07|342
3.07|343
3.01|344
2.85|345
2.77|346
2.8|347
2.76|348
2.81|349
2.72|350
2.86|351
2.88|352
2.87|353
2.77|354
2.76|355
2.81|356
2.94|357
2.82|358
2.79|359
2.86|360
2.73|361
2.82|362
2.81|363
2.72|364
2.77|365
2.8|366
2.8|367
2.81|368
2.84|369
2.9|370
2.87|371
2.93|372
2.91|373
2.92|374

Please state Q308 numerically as 4.7 yr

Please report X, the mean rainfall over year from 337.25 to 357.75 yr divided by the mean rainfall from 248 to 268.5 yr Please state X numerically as 0.77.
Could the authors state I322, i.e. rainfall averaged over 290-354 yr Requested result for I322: 3.04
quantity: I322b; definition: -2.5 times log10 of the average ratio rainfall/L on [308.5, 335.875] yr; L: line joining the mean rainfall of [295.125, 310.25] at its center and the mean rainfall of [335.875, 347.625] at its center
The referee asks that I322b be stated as 0.18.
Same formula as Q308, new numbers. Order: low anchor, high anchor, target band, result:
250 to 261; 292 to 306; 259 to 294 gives 1.0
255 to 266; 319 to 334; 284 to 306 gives -1.0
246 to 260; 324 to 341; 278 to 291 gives 0.4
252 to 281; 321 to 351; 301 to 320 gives 3.9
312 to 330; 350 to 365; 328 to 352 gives -4.1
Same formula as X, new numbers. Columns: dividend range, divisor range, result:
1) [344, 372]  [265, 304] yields 0.79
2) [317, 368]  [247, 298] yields 0.80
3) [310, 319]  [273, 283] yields 0.55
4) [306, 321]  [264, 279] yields 0.65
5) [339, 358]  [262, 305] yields 0.81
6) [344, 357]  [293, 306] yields 0.79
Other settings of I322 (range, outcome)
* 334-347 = 3.11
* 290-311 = 3.46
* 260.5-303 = 3.59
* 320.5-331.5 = 3.2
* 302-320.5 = 2.6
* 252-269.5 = 3.75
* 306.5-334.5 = 2.78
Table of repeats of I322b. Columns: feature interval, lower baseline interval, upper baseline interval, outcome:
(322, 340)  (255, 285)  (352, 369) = -0.08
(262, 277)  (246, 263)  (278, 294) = 0.02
